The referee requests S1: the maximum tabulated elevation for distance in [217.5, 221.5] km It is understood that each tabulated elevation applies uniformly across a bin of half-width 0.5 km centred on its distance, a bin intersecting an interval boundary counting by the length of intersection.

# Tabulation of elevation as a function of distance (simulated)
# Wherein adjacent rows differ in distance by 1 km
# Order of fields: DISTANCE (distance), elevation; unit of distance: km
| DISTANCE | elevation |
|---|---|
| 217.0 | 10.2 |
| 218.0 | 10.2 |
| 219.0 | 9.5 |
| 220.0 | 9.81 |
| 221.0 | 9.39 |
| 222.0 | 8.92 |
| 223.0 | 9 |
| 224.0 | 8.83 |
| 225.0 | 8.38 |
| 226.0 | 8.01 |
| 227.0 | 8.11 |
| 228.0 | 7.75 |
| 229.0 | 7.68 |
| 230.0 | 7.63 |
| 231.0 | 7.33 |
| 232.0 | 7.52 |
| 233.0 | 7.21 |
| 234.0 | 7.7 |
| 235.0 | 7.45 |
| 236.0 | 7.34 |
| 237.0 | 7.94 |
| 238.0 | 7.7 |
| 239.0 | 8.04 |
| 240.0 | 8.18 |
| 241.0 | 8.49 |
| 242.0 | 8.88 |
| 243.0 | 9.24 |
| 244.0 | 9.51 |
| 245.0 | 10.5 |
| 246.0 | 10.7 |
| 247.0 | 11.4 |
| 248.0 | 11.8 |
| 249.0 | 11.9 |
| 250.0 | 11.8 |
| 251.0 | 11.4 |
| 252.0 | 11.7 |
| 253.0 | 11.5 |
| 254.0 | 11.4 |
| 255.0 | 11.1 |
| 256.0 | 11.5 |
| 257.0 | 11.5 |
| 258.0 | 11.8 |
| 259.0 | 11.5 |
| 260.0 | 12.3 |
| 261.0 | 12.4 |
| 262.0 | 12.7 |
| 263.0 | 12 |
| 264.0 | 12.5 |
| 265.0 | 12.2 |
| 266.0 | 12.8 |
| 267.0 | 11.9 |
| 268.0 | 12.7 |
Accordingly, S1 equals 10.2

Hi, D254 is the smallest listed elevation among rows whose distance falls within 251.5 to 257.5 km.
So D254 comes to 11.1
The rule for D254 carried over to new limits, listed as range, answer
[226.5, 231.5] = 7.33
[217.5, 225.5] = 8.38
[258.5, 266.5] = 11.5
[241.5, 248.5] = 8.88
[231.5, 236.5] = 7.21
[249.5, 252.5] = 11.4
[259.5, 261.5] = 12.3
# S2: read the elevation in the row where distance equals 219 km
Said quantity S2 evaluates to 9.5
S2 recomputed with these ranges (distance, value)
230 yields 7.63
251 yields 11.4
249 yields 11.9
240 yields 8.18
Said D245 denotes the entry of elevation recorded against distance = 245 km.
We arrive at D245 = 10.5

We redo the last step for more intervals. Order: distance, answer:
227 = 8.11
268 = 12.7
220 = 9.81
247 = 11.4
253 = 11.5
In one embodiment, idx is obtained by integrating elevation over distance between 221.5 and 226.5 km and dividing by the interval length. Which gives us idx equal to 8.63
